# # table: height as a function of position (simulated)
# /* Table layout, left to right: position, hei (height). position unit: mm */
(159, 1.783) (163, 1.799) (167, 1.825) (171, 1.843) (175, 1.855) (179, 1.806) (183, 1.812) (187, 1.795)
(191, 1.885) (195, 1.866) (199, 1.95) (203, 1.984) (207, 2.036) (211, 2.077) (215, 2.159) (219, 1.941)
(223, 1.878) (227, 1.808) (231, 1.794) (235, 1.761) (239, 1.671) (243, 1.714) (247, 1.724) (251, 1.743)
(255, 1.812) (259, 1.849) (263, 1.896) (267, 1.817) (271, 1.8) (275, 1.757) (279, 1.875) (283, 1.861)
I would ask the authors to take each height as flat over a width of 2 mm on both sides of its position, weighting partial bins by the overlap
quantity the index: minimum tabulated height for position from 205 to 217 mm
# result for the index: 2.036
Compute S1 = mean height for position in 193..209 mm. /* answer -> 1.96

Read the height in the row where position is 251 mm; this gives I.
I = 1.743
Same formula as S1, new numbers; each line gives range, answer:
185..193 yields 1.84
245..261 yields 1.78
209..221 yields 2.06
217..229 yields 1.88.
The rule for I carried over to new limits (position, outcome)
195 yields 1.866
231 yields 1.794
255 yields 1.812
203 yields 1.984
